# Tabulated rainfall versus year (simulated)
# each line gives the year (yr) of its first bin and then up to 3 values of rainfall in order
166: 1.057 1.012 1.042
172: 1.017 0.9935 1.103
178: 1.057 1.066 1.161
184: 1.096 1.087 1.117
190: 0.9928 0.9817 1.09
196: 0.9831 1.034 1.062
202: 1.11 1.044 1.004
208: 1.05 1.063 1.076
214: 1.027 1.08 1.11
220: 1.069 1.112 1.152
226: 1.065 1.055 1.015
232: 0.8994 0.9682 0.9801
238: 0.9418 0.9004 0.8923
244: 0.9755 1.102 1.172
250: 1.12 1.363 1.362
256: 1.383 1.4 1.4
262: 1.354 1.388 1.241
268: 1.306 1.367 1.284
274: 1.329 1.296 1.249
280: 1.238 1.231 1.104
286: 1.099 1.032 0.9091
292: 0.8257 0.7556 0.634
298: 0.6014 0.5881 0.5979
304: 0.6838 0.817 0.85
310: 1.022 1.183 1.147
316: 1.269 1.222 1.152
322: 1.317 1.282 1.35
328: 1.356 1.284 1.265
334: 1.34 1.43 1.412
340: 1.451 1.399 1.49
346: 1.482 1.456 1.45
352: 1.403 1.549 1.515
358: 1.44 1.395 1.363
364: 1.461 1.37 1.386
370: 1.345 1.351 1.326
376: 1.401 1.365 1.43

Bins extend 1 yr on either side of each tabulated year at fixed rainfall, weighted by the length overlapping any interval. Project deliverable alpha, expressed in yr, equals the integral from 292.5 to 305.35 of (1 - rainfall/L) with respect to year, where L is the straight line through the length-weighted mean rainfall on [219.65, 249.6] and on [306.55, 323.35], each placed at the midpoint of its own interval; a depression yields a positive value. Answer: 5.3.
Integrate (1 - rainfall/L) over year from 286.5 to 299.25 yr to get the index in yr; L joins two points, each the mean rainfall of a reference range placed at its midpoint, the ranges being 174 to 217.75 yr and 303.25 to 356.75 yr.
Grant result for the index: 4.4 yr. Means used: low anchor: 1.06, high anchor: 1.28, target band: 0.801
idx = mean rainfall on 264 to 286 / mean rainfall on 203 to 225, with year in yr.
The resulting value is 1.18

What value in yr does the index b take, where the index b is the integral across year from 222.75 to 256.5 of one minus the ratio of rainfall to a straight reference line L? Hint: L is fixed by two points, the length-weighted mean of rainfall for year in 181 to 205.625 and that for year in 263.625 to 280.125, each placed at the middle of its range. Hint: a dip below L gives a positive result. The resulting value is 3.6 yr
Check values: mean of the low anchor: 1.06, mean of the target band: 1.07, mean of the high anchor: 1.3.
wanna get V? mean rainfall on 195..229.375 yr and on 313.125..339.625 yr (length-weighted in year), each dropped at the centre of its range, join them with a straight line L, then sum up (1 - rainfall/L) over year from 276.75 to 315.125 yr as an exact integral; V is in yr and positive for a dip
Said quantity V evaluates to 9.5 yr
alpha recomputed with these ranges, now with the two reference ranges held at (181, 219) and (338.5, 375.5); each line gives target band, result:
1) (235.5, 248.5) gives 1.91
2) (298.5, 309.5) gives 4.95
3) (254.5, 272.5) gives -2.11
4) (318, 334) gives 0.79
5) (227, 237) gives 1.33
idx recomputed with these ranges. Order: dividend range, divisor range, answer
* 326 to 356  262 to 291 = 1.15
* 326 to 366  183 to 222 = 1.34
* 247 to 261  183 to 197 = 1.25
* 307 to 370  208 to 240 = 1.29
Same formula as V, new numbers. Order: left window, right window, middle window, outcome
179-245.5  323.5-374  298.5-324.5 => 6.2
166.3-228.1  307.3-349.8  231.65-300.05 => 4.0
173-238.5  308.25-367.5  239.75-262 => -1.0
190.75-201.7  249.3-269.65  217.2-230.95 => 1.0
